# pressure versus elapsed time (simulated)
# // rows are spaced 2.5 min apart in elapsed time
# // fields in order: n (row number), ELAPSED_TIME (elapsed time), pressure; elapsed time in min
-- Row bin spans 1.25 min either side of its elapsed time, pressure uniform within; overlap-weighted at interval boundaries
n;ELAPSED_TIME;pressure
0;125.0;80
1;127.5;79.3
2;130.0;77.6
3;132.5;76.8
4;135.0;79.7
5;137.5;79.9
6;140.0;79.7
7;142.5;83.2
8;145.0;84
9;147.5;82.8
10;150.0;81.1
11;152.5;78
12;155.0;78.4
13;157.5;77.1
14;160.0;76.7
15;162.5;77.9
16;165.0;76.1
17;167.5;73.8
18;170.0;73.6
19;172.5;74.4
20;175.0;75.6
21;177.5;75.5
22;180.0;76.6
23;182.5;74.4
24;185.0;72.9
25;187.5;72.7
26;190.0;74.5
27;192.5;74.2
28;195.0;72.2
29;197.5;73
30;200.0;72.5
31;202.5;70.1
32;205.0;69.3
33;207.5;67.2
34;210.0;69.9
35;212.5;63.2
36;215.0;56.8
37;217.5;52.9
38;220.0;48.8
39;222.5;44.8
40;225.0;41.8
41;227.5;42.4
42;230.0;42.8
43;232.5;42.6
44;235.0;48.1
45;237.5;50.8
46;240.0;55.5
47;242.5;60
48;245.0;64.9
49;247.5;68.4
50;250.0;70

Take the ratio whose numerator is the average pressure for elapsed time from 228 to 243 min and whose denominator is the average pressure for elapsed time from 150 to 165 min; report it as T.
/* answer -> 0.63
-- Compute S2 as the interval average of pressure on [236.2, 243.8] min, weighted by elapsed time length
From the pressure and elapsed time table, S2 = 55.4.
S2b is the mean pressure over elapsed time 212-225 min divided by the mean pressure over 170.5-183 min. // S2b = 0.69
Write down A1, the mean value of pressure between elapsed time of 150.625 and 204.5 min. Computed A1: 74.8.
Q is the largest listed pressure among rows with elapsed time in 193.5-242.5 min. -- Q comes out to 73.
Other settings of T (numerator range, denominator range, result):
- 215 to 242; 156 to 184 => 0.63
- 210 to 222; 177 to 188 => 0.76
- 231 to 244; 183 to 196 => 0.70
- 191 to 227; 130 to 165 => 0.78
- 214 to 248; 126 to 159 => 0.64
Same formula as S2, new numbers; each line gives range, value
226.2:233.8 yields 42.6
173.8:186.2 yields 75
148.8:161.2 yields 78.3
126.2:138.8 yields 78.7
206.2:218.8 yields 62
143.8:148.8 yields 83.4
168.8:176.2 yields 74.5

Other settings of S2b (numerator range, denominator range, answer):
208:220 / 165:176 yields 0.80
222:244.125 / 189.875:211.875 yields 0.68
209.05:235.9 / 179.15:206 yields 0.69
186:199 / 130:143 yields 0.92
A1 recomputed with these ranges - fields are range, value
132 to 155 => 80.6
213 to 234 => 47.2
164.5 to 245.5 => 63.6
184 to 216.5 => 69.7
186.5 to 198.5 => 73.3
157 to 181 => 75.7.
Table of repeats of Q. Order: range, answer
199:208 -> 72.5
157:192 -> 77.9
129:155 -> 84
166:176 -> 75.6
